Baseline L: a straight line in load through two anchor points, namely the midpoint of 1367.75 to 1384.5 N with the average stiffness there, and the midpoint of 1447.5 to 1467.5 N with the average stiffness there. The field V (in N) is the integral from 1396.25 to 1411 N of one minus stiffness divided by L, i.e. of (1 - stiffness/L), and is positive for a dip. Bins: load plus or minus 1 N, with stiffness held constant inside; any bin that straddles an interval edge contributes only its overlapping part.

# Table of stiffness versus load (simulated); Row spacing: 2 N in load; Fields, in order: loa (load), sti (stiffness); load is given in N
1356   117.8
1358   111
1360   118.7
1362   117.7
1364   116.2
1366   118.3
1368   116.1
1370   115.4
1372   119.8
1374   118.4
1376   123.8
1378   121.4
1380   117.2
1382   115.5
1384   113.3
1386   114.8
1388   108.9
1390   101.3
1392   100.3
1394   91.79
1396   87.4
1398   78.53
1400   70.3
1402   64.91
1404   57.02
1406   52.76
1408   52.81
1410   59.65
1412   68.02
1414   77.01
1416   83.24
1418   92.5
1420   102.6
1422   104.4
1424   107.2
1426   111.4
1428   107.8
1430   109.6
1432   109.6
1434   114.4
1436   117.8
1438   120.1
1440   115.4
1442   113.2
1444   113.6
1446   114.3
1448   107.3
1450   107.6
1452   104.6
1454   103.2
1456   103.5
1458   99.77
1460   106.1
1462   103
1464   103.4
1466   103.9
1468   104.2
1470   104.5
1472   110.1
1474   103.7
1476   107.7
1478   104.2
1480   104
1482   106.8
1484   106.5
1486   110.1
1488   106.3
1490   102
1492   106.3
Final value 6.5 N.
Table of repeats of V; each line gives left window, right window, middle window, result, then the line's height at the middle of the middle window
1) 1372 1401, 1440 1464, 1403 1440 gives 4.9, 106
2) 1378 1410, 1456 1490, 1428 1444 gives -2.7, 97.4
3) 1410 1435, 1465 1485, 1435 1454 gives -2.1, 101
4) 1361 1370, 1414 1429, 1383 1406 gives 4.3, 108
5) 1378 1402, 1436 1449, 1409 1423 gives 3.0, 107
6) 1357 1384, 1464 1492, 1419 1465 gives 0.4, 110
